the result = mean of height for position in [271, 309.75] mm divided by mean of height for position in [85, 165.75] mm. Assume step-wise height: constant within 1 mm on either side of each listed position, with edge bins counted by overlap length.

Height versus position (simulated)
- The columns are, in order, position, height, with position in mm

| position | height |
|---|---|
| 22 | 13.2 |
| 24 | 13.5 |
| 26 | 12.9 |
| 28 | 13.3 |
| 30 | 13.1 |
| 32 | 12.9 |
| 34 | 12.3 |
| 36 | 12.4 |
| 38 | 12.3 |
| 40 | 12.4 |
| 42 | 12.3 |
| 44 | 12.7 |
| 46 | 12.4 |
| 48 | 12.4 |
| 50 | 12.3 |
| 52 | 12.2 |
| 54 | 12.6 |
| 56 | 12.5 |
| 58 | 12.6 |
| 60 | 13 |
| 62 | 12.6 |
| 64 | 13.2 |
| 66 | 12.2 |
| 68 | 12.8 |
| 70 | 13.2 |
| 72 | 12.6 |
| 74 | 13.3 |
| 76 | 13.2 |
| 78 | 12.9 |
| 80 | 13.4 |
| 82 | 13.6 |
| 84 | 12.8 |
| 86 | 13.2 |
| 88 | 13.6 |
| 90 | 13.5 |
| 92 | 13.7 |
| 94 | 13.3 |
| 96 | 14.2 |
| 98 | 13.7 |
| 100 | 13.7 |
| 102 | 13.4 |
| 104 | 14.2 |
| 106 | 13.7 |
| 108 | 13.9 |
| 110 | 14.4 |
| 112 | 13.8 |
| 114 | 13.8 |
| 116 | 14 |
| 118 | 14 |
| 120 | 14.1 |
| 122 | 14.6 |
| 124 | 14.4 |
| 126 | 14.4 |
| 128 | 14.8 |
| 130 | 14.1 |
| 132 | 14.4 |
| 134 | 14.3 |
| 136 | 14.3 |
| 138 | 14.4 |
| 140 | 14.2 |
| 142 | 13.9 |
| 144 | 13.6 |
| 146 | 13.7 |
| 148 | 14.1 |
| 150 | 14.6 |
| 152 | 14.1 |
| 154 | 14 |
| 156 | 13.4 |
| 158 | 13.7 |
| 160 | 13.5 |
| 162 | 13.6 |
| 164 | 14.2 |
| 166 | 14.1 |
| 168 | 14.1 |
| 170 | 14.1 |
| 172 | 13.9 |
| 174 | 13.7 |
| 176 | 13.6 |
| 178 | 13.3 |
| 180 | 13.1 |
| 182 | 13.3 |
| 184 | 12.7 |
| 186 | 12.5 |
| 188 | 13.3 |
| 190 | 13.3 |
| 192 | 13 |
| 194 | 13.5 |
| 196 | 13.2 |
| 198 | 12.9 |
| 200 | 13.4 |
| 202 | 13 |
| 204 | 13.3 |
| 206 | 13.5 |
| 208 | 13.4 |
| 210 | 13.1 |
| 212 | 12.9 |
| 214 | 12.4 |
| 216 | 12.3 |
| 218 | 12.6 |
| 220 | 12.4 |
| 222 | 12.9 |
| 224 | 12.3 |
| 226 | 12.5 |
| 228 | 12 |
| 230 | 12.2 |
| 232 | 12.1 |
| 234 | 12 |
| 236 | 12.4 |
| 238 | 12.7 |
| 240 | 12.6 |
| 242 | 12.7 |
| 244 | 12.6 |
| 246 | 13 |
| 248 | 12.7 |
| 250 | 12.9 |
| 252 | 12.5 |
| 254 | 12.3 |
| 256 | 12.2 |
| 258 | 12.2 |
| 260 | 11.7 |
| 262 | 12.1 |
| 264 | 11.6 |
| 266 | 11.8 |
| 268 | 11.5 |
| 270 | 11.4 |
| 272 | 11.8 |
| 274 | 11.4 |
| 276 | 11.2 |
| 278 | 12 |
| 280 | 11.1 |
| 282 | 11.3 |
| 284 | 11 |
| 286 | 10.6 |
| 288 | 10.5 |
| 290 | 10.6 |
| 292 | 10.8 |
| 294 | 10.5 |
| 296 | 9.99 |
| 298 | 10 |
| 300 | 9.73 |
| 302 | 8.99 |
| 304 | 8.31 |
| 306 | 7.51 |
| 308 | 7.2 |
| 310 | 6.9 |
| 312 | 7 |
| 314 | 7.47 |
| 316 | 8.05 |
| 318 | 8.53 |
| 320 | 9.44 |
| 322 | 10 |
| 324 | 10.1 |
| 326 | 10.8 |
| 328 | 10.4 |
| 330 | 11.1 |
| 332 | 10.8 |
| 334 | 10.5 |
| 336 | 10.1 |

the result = 0.7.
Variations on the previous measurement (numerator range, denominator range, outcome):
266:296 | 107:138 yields 0.78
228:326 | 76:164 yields 0.78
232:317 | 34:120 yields 0.83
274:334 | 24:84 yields 0.77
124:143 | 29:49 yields 1.14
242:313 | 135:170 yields 0.78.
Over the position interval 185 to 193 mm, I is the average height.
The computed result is 13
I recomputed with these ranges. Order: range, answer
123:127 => 14.4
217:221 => 12.5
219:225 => 12.5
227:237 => 12.1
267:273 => 11.6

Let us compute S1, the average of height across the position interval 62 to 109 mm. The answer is 13.3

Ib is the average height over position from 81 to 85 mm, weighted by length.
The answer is 13.2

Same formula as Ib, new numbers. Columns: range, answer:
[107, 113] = 14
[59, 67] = 12.8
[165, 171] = 14.1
